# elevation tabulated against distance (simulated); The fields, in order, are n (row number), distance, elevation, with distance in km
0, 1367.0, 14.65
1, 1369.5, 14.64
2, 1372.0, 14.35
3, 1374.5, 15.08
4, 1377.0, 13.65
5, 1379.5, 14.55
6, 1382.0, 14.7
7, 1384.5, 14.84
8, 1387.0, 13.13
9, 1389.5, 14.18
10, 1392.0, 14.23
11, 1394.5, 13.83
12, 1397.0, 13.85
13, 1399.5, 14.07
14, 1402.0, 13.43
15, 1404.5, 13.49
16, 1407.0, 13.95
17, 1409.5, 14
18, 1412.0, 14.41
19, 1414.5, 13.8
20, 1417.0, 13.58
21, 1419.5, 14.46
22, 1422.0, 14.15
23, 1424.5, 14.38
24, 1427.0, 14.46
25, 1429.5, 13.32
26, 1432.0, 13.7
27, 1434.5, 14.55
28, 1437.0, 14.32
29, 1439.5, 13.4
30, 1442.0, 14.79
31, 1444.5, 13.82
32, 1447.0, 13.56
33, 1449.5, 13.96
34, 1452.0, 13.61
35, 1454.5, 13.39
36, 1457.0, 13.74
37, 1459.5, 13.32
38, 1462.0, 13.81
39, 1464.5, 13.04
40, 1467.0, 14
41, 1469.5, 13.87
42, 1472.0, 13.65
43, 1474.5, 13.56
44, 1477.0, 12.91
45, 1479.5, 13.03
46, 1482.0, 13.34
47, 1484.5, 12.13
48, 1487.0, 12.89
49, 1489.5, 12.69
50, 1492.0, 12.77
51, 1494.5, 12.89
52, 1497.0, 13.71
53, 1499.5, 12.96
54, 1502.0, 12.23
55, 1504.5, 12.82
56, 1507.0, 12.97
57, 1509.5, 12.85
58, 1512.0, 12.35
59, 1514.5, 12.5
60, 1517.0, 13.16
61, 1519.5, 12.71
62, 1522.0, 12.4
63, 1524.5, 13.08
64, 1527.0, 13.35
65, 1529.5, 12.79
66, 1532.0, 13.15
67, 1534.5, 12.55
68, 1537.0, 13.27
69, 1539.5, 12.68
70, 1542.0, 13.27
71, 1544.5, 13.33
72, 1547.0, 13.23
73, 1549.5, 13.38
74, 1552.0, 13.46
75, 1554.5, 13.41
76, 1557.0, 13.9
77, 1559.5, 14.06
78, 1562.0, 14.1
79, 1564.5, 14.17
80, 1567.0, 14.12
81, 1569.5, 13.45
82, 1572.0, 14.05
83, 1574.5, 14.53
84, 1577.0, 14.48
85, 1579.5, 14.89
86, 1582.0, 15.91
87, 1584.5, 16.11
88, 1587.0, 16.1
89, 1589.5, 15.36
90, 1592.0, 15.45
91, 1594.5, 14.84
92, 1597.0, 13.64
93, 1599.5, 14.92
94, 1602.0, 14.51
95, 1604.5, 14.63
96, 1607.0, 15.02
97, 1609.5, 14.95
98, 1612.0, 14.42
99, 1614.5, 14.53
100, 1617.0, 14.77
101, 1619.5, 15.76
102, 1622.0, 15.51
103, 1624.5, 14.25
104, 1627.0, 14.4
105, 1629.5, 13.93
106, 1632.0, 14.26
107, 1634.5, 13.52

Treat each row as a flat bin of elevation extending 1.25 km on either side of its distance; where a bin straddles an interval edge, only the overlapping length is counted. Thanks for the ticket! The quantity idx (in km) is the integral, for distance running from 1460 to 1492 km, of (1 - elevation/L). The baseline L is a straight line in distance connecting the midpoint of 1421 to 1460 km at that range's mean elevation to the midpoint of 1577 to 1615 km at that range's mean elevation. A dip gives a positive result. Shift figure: 2.11 km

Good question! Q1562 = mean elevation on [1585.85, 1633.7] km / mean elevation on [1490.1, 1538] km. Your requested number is 1.15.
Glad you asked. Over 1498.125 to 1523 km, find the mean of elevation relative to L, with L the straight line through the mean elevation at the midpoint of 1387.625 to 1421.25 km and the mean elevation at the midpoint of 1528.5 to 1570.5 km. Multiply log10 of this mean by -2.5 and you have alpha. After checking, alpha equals 0.07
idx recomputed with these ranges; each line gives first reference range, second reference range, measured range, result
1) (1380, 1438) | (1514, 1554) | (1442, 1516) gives 1.5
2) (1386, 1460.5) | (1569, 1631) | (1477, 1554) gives 7.8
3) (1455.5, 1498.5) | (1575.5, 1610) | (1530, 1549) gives 1.5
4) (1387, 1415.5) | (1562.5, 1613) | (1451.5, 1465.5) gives 0.7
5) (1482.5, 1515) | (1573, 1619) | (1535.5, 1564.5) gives 0.9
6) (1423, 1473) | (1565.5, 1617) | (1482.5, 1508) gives 2.4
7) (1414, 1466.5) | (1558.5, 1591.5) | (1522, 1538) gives 1.6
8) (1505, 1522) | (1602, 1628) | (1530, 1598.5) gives -1.5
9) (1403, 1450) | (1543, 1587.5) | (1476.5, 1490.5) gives 1.3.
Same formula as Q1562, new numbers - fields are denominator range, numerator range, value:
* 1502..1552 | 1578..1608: 1.17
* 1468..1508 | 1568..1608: 1.14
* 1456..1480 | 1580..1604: 1.12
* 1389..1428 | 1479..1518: 0.92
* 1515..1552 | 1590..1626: 1.14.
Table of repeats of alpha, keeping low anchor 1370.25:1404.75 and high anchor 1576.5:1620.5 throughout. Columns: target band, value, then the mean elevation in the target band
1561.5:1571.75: 0.07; 14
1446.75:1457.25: 0.06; 13.7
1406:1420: 0.02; 14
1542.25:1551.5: 0.11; 13.3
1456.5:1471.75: 0.06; 13.6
